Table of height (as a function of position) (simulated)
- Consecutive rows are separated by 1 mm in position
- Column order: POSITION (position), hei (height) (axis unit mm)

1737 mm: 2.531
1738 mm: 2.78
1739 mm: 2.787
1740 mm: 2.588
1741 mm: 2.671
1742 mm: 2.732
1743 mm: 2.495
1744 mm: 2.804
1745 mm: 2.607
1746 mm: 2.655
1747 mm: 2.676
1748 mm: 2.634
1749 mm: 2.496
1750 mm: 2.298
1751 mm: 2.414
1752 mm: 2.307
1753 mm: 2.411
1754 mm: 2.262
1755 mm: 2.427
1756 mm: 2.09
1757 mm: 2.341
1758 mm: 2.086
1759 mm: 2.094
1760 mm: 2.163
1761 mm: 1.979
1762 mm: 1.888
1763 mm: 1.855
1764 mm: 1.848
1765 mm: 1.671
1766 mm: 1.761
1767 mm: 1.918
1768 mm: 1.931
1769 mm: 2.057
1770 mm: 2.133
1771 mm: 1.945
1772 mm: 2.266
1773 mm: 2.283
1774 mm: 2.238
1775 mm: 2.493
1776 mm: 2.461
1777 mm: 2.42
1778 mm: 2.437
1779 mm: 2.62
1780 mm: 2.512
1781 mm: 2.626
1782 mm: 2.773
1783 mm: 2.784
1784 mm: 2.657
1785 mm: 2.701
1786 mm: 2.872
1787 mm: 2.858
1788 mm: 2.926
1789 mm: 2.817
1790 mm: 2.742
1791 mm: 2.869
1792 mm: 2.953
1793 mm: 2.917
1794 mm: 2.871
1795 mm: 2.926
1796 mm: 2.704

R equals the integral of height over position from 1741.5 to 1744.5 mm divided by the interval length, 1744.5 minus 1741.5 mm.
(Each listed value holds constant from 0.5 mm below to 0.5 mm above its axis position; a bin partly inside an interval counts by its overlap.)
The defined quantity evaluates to 2.68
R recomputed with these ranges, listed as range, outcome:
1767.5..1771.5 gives 2.02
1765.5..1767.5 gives 1.84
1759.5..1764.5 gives 1.95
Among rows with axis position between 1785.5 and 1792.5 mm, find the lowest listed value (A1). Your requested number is 2.742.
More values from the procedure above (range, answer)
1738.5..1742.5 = 2.588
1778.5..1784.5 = 2.512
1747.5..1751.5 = 2.298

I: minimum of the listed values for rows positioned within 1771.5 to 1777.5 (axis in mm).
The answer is 2.238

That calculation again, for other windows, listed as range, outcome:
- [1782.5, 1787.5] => 2.657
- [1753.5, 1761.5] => 1.979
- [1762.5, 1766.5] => 1.671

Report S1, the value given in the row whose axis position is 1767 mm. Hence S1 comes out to 1.918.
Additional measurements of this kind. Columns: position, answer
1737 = 2.531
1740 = 2.588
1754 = 2.262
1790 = 2.742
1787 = 2.858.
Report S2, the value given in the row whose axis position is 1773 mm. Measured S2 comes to 2.283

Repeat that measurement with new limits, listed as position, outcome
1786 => 2.872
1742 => 2.732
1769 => 2.057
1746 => 2.655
